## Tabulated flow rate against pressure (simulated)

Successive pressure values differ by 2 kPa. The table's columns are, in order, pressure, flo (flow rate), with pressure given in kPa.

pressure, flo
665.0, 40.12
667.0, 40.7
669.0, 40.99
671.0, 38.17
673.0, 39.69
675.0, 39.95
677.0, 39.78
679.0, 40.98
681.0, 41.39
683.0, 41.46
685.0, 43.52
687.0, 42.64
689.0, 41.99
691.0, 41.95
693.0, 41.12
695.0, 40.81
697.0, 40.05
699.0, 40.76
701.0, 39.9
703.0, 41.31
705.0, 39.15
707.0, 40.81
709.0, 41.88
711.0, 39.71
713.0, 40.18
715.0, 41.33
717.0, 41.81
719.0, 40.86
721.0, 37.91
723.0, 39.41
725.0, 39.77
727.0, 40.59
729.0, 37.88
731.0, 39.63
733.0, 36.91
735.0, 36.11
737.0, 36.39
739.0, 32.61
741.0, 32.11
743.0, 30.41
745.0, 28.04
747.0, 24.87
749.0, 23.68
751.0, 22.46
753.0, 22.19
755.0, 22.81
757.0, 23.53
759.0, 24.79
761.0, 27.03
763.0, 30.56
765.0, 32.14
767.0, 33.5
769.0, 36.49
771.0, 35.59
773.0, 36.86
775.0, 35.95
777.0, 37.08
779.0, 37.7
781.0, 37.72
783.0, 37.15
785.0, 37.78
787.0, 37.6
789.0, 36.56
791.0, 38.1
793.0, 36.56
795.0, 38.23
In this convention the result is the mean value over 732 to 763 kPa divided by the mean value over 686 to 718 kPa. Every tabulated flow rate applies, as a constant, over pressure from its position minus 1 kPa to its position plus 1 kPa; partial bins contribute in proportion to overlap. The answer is 0.69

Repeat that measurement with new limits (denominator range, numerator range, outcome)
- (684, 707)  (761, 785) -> 0.86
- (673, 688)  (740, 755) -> 0.63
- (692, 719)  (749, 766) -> 0.63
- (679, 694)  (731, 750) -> 0.76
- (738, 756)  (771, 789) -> 1.40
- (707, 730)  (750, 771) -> 0.70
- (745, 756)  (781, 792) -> 1.58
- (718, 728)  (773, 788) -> 0.94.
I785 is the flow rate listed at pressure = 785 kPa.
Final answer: 37.78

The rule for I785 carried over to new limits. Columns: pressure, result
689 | 41.99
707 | 40.81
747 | 24.87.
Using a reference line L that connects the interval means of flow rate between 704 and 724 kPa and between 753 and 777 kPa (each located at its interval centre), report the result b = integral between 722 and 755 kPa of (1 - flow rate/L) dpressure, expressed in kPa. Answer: 3.3 kPa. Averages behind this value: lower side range 40.3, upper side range 30.7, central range 32.4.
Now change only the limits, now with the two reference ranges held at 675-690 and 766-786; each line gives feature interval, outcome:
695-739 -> 0.3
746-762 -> 5.9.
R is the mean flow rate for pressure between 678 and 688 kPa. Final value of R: 42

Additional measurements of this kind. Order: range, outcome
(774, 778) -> 36.5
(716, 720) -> 41.3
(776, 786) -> 37.5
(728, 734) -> 38.1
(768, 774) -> 36.3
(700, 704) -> 40.6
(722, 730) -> 39.4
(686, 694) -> 41.9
